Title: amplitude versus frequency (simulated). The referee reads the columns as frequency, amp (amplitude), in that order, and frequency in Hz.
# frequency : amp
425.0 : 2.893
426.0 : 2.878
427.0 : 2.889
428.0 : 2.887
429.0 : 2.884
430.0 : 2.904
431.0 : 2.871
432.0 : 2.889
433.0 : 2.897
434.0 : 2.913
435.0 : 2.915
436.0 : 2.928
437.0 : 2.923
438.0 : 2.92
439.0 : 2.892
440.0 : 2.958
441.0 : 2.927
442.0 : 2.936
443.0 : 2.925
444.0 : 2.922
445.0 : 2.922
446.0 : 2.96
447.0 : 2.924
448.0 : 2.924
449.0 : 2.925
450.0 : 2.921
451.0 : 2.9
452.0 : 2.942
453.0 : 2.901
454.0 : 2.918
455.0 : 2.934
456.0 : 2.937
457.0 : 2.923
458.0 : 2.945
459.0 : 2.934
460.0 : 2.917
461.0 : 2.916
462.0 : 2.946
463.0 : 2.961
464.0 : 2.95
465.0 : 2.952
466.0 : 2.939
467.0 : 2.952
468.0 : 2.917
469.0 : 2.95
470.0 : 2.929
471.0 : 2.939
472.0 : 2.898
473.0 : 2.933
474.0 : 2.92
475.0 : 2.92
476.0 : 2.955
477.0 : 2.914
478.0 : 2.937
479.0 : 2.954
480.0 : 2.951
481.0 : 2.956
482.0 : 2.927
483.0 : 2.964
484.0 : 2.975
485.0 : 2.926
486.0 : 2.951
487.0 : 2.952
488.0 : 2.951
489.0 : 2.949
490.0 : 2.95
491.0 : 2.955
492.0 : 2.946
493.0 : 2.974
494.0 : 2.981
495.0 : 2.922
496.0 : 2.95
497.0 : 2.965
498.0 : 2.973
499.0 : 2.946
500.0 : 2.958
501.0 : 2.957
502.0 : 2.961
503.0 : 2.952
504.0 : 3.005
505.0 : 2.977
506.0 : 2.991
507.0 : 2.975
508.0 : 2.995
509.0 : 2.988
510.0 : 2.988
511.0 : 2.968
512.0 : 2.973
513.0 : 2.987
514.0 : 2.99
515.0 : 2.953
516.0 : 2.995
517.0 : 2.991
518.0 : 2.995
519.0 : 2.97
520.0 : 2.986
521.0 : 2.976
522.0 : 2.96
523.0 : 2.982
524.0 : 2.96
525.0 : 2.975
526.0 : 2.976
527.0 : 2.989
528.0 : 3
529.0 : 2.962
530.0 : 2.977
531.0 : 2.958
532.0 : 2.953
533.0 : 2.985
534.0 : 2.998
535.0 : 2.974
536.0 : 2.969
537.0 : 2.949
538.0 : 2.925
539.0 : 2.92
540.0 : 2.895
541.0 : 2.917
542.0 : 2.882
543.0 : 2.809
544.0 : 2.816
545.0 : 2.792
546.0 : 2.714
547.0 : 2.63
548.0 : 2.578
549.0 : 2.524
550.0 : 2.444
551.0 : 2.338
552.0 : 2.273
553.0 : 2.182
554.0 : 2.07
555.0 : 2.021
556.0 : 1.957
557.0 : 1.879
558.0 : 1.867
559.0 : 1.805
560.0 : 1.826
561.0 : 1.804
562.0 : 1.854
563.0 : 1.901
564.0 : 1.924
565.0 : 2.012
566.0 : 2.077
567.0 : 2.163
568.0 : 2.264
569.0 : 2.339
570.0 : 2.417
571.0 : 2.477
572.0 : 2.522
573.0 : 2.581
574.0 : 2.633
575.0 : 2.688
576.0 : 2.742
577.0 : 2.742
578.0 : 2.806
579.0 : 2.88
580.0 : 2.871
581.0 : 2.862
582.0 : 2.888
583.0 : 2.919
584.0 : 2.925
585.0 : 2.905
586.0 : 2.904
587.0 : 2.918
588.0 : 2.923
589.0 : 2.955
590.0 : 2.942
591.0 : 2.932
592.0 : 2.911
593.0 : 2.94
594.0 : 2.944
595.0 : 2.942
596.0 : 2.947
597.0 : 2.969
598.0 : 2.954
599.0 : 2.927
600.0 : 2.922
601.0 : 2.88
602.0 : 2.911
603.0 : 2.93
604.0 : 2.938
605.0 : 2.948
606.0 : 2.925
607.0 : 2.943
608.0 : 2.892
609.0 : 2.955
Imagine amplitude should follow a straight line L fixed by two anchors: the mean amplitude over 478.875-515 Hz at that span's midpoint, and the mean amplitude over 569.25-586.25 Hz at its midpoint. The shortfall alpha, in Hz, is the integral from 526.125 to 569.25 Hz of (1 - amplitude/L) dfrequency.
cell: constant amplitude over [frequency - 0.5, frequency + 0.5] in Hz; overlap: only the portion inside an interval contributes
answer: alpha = 5.1 Hz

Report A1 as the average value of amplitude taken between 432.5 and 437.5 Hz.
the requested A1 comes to 2.92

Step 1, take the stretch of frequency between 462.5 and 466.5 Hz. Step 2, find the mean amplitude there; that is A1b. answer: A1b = 2.95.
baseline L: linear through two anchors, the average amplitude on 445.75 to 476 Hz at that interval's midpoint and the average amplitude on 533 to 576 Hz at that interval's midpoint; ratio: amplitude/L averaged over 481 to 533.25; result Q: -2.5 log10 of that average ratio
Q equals -0.11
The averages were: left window 2.93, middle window 2.97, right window 2.43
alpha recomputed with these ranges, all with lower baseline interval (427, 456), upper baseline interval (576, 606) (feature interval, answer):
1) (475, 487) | -0.1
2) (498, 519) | -0.5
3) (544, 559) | 3.1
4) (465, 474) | -0.1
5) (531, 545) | 0.0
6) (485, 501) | -0.2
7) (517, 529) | -0.3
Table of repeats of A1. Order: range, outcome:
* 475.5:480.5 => 2.94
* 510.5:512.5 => 2.97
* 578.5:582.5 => 2.88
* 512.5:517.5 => 2.98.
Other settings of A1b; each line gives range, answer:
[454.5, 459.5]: 2.93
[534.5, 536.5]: 2.97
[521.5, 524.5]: 2.97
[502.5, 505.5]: 2.98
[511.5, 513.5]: 2.98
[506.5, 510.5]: 2.99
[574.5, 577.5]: 2.72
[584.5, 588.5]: 2.91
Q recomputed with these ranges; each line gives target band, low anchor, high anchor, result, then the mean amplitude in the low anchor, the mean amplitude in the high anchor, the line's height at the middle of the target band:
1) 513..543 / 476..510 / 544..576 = -0.145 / 2.96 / 2.26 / 2.59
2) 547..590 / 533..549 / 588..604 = 0.189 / 2.85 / 2.93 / 2.89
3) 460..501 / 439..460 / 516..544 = -0.002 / 2.93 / 2.95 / 2.94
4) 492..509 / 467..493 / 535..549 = -0.024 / 2.94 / 2.82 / 2.9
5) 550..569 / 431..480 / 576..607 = 0.391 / 2.93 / 2.91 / 2.91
